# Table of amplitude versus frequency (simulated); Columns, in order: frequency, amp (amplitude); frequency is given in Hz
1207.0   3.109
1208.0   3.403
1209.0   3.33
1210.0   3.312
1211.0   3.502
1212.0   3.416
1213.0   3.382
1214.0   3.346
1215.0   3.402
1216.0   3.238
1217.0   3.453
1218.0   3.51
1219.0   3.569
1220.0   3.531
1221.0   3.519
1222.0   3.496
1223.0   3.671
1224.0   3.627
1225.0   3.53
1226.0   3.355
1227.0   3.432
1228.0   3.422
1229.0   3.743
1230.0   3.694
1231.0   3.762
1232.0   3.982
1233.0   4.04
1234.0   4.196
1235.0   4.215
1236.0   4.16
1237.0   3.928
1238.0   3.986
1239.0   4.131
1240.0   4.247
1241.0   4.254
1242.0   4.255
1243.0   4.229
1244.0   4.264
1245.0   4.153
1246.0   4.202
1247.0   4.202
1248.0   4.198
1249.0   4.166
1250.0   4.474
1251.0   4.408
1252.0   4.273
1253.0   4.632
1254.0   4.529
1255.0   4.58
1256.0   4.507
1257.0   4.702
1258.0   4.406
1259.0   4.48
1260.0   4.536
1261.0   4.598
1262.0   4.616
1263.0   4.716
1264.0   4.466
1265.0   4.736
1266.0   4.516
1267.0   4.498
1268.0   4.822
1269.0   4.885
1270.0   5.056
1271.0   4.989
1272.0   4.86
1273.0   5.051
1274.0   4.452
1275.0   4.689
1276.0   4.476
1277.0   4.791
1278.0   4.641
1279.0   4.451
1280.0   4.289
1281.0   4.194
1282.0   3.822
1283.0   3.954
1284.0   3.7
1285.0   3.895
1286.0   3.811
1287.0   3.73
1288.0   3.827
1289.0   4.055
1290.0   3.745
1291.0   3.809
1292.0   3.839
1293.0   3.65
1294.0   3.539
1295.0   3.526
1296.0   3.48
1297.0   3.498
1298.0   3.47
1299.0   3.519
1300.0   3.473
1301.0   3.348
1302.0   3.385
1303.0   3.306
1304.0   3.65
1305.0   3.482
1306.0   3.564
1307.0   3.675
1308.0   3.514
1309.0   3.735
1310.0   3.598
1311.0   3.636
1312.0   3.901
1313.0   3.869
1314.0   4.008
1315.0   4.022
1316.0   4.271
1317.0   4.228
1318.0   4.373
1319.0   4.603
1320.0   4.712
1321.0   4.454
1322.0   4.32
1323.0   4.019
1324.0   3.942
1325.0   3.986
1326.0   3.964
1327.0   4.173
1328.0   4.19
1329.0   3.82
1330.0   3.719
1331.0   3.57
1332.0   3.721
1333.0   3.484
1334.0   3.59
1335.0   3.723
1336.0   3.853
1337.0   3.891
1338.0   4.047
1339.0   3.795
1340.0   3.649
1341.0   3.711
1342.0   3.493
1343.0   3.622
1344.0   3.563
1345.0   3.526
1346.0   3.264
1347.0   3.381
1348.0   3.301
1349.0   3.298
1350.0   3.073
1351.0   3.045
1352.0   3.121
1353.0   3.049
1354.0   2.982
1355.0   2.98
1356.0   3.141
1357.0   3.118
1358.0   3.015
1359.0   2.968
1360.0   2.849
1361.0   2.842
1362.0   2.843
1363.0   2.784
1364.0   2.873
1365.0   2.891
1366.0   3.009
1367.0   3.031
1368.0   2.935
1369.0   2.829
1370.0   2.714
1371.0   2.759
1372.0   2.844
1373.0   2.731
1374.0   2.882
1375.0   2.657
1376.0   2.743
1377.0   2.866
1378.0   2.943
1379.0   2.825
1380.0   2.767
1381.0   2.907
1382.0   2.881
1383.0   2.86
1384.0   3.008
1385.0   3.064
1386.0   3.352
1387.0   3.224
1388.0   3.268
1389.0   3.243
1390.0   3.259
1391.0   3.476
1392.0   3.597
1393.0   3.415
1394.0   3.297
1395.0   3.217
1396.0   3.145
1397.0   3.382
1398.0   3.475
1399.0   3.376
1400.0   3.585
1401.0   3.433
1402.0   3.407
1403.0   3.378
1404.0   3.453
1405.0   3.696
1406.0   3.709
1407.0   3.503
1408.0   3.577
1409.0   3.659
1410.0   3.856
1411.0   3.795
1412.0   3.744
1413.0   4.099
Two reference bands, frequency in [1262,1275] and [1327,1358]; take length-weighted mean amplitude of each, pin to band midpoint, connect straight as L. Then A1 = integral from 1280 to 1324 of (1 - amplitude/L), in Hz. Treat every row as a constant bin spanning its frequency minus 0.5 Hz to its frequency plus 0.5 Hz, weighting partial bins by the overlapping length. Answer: 3.54 Hz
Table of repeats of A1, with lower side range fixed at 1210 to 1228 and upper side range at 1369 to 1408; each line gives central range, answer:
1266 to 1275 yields -3.81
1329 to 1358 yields -1.83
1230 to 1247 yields -3.40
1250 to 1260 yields -3.24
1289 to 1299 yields -0.90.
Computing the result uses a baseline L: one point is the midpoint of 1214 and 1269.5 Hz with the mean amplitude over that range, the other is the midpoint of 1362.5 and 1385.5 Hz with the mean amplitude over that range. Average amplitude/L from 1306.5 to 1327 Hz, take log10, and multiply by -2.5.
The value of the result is -0.19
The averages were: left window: 4.1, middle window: 4.04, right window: 2.86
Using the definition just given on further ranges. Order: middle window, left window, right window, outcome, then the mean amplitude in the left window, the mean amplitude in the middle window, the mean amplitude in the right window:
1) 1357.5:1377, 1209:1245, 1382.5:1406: 0.19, 3.74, 2.85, 3.34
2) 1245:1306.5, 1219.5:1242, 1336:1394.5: -0.16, 3.82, 4.18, 3.14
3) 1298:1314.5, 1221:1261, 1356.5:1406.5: 0.01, 4.1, 3.6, 3.1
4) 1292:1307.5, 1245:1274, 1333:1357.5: 0.15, 4.57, 3.52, 3.43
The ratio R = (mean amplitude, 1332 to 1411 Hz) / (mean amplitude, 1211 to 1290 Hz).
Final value 0.8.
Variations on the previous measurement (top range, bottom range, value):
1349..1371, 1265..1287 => 0.66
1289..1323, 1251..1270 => 0.83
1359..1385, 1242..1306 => 0.68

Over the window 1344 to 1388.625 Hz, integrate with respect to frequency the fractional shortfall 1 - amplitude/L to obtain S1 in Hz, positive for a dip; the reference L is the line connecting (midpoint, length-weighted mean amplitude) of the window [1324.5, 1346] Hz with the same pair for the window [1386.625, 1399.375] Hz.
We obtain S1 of 6.77 Hz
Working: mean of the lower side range 3.75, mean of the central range 2.99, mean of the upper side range 3.34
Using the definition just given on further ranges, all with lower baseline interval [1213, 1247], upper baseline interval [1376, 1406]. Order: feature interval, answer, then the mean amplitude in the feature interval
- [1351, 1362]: 1.2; 3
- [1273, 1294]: -2.8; 4.1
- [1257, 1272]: -4.0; 4.67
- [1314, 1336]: -3.6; 4.04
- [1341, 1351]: 0.0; 3.39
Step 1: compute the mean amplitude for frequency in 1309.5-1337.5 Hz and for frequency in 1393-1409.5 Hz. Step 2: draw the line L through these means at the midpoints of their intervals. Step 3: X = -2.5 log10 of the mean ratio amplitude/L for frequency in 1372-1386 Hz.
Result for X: 0.246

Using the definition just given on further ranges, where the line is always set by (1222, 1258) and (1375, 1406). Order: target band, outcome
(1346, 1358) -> 0.100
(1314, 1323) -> -0.191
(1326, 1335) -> -0.067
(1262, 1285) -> -0.165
